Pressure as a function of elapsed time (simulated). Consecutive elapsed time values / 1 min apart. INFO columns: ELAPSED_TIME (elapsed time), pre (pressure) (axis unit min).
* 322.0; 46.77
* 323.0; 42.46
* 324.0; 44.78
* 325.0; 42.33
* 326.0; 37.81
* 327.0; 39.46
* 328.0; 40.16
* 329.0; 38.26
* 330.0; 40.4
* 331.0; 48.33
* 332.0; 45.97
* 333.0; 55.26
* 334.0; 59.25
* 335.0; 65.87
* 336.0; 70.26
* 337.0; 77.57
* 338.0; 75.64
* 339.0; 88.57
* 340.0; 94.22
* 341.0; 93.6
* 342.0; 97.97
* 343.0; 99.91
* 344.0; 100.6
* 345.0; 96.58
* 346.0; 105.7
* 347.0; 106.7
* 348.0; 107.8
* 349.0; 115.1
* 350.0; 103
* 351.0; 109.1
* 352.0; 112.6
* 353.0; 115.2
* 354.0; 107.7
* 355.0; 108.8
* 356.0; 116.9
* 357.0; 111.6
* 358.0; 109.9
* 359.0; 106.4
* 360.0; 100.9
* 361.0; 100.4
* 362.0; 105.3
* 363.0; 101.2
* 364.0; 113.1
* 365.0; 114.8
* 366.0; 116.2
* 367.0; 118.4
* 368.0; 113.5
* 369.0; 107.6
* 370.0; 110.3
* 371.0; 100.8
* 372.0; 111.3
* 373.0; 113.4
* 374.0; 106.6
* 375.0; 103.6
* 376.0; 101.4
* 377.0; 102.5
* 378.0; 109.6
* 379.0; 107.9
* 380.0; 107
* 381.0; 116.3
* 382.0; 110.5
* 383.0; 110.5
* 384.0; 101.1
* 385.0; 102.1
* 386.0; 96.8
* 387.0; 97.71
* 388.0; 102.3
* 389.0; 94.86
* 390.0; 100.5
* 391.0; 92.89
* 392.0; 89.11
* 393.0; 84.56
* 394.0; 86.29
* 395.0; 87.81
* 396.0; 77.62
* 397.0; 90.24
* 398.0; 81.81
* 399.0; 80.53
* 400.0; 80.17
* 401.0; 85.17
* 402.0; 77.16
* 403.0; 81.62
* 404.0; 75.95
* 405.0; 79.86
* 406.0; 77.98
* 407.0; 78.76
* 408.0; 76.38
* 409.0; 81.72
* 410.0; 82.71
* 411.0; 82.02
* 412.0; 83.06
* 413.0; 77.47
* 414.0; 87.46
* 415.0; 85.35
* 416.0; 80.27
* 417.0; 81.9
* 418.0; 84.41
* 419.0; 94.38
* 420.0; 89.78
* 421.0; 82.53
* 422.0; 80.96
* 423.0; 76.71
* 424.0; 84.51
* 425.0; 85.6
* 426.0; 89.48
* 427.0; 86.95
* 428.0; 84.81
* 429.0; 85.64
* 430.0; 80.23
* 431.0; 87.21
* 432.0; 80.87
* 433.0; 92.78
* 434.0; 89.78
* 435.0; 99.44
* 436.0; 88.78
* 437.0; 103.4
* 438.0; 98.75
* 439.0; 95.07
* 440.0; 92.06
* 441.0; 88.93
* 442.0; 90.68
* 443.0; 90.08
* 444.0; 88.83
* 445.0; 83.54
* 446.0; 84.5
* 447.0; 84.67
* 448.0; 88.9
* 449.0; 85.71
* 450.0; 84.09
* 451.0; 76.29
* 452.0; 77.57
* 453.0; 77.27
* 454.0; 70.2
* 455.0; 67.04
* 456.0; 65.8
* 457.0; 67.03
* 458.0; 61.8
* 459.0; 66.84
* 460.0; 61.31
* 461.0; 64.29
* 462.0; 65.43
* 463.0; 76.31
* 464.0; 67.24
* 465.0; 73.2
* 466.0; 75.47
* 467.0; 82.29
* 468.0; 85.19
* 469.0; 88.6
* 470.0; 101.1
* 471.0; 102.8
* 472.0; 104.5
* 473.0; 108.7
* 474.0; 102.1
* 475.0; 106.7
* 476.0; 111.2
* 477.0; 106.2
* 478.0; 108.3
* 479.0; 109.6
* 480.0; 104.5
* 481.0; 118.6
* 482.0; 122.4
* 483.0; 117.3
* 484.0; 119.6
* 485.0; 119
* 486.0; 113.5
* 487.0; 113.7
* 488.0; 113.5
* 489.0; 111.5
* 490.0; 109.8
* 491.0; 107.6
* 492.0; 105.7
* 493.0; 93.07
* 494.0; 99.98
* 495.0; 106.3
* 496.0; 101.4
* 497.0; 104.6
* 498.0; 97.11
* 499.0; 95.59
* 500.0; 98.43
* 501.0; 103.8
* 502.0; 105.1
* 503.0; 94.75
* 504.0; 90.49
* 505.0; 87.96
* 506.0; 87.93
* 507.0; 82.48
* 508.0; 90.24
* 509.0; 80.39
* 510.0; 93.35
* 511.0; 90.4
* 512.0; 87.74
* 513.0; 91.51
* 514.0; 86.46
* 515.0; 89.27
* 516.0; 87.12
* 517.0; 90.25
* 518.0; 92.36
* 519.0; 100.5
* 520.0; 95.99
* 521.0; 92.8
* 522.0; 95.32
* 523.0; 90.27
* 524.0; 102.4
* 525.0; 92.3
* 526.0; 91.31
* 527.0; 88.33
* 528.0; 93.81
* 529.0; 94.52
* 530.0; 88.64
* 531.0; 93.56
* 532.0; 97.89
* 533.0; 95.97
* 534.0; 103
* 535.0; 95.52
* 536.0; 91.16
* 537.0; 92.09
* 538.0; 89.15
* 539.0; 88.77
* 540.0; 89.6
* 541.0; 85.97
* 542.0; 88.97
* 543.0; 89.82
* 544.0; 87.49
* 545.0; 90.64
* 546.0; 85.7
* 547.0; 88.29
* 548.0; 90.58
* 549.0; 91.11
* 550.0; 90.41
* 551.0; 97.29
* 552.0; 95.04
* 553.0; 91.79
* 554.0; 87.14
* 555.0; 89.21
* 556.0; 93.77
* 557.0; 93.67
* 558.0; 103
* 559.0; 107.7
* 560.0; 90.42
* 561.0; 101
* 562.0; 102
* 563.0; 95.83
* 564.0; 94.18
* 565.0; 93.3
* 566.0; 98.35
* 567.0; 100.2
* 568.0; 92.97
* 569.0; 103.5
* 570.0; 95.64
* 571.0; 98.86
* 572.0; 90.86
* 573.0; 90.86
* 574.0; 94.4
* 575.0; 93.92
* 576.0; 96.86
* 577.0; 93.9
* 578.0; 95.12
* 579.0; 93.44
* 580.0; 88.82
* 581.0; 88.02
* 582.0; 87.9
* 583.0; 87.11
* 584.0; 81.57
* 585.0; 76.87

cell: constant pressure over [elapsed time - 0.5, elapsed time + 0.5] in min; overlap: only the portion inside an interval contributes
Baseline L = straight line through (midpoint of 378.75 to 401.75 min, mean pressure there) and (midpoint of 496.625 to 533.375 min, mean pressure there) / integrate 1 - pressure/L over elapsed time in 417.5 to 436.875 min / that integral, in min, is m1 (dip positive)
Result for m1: 1.5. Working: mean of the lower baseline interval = 94.6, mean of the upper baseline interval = 92.9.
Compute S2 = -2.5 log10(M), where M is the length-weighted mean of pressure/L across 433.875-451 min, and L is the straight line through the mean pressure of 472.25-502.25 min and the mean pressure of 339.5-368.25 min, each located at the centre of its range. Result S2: 0.19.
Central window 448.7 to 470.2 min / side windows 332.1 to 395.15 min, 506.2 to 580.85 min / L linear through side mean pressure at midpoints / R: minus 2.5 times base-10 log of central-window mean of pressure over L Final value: 0.287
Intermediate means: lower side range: 101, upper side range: 92.9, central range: 74.1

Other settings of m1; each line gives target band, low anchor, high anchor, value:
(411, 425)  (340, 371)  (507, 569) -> 2.53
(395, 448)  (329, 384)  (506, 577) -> 6.19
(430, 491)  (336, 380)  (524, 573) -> 4.37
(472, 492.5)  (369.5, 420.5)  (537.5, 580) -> -4.06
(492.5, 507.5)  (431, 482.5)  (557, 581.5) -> -0.92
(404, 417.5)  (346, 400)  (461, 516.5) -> 2.75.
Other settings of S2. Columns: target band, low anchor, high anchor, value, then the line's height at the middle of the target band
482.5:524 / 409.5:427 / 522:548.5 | -0.10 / 89.7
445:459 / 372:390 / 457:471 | 0.05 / 79.6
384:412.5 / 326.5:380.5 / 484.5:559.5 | 0.11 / 95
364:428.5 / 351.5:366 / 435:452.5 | 0.08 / 100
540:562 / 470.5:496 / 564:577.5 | 0.07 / 98.7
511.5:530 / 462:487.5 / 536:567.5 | 0.04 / 96.1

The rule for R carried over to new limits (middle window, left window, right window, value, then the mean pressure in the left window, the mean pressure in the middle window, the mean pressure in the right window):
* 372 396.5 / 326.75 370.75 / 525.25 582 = -0.08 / 92.8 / 100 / 93.4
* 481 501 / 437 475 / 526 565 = -0.24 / 82.9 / 108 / 93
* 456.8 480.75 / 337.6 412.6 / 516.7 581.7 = 0.09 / 98.6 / 88.1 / 93.6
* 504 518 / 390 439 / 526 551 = 0.02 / 85.1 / 88.3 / 91.4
